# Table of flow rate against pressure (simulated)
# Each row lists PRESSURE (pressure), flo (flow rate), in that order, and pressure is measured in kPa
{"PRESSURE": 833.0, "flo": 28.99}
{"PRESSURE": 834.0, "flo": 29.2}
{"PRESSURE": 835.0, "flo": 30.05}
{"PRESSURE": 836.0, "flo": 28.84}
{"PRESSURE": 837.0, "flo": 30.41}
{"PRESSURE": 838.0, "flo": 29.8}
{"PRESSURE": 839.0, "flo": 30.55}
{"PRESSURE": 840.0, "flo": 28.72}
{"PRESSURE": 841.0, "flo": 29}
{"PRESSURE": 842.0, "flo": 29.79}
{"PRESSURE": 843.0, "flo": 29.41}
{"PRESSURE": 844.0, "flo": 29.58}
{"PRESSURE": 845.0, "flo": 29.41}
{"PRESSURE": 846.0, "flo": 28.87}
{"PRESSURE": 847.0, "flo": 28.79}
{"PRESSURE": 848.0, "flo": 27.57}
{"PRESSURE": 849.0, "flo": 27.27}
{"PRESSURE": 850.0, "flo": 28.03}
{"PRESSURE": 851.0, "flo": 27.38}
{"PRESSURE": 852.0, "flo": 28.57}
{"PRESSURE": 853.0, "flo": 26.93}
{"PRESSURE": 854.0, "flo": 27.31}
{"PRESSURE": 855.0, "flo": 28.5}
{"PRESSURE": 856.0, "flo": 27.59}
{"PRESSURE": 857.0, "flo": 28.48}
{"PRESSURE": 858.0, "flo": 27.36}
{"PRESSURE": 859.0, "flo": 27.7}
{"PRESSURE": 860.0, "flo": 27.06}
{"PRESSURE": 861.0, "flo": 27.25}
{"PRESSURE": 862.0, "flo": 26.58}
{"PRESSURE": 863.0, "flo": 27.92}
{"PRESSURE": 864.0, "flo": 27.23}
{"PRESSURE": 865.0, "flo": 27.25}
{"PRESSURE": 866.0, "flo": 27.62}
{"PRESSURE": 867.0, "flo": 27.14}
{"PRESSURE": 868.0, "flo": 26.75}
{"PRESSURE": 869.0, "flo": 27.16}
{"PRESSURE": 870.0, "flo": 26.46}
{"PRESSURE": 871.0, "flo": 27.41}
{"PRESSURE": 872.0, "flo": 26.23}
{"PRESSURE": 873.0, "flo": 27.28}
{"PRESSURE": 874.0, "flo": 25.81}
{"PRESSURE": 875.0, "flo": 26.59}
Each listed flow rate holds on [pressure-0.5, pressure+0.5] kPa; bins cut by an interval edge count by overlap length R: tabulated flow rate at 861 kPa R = 27.25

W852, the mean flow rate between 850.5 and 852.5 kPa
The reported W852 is 28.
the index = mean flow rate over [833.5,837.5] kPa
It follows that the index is 29.6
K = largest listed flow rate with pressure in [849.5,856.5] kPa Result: 28.57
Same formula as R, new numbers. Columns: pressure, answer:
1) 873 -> 27.28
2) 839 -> 30.55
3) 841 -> 29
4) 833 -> 28.99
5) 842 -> 29.79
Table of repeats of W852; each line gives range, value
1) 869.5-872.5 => 26.7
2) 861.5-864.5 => 27.2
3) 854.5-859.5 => 27.9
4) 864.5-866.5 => 27.4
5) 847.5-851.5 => 27.6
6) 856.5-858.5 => 27.9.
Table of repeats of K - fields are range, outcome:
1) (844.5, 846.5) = 29.41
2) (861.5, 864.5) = 27.92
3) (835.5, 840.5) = 30.55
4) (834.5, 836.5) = 30.05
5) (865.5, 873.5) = 27.62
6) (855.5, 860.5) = 28.48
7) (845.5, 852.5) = 28.87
